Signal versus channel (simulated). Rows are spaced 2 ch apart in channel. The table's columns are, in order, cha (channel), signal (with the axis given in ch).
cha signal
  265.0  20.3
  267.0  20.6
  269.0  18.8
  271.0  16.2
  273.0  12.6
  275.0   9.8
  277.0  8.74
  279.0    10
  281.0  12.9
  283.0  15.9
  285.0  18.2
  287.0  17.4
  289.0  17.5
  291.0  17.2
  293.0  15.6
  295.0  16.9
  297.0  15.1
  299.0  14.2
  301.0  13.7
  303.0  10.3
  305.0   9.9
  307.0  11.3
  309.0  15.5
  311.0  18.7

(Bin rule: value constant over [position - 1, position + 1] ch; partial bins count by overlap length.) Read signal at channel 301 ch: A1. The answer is 13.7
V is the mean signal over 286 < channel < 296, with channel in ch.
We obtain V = 16.9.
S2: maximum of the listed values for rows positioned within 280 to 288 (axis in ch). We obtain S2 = 18.2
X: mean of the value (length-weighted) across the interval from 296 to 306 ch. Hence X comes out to 12.6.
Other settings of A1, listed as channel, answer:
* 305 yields 9.9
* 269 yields 18.8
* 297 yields 15.1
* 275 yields 9.8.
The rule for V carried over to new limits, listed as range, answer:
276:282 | 10.5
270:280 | 11.5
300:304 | 12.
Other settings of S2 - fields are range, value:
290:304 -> 17.2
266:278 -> 20.6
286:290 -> 17.5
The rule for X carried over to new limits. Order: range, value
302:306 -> 10.1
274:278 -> 9.27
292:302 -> 15.1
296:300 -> 14.6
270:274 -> 14.4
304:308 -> 10.6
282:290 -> 17.2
